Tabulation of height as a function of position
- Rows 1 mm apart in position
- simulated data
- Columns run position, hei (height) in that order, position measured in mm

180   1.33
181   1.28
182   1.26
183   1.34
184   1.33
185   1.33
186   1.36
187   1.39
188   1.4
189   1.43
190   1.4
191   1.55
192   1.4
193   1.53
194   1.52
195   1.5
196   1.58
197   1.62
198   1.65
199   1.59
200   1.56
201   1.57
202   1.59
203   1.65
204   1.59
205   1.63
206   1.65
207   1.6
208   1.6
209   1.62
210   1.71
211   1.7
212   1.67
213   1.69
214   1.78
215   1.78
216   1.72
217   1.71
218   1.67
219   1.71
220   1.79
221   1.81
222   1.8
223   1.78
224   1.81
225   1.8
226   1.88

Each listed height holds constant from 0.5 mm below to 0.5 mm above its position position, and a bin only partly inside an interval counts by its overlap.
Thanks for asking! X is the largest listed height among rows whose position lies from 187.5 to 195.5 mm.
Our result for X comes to 1.55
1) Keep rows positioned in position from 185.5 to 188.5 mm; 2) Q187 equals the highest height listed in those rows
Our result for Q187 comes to 1.4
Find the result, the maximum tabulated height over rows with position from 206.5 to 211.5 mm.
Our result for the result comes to 1.71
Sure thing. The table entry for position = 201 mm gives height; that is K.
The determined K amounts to 1.57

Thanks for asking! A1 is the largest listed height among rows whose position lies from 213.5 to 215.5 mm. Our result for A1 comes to 1.78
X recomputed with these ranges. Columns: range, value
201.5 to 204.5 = 1.65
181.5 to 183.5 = 1.34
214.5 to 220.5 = 1.79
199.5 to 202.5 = 1.59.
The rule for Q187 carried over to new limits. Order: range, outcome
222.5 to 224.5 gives 1.81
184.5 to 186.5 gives 1.36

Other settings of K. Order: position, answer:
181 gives 1.28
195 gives 1.5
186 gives 1.36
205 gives 1.63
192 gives 1.4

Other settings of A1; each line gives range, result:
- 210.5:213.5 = 1.7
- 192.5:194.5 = 1.53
